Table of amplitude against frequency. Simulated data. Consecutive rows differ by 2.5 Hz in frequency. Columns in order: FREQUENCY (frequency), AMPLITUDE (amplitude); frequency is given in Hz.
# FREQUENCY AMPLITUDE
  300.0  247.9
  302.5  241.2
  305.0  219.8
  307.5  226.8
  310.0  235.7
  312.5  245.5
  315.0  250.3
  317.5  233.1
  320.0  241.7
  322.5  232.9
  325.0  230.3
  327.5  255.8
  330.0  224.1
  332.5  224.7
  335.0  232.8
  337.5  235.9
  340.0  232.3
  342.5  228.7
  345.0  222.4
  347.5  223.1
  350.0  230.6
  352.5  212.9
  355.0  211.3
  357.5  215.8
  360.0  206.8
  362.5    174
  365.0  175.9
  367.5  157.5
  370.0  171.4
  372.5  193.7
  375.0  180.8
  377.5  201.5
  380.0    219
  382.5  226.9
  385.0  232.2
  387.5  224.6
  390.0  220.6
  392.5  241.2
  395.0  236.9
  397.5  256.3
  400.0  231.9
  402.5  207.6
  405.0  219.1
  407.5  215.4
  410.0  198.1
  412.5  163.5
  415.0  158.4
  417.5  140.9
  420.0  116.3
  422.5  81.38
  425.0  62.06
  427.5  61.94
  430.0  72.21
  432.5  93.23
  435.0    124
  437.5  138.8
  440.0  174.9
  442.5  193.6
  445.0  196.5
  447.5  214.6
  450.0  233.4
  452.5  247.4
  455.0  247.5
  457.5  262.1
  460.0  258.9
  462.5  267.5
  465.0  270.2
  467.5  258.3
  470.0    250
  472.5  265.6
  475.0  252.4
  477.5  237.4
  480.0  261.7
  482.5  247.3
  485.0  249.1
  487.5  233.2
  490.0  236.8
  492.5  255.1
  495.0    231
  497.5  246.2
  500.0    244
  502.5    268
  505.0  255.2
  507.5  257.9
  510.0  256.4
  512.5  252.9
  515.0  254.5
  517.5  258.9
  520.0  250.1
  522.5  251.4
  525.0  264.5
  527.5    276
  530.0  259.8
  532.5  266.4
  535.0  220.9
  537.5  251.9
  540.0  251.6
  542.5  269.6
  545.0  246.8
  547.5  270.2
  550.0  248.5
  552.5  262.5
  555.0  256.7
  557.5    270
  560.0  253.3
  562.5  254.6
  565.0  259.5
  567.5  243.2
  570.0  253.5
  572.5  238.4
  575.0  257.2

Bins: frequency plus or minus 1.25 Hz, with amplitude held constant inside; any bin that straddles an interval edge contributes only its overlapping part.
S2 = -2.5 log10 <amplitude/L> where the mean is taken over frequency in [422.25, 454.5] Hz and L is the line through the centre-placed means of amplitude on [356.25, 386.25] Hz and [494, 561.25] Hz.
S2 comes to 0.431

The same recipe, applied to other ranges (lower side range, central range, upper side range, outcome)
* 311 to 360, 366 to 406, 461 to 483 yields 0.13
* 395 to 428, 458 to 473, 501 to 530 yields -0.21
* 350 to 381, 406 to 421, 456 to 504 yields 0.29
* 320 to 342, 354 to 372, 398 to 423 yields 0.13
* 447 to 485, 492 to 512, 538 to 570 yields 0.01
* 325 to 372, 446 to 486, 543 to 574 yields -0.06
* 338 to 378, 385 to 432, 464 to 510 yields 0.26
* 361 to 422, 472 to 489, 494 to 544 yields -0.05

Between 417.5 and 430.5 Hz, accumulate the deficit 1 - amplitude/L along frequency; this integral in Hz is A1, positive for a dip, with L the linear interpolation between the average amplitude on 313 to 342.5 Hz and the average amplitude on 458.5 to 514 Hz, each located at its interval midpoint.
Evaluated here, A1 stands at 8.5 Hz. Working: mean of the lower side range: 236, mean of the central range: 85.1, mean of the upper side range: 253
